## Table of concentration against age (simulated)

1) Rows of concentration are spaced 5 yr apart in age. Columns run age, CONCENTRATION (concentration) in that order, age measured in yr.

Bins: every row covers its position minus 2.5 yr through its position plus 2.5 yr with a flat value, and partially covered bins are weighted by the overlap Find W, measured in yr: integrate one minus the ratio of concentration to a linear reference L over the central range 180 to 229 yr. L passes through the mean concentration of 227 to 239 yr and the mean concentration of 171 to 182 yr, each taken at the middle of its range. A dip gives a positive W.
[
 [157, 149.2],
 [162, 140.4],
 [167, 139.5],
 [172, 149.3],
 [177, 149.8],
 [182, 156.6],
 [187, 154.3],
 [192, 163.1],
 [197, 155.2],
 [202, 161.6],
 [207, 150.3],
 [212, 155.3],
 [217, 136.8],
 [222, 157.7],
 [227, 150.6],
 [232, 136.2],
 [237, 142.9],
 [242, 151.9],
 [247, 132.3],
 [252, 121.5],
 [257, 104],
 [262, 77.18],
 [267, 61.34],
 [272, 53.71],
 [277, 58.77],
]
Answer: -2.6 yr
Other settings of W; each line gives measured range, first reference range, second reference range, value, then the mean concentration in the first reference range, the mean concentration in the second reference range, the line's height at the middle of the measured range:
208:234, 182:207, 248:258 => -1.6 yr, 158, 117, 139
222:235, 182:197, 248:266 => -2.2 yr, 158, 100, 125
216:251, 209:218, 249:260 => -3.6 yr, 148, 112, 130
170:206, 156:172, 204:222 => -2.3 yr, 143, 149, 146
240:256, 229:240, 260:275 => -3.4 yr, 141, 63.5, 109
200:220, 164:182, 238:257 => -1.6 yr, 147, 132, 140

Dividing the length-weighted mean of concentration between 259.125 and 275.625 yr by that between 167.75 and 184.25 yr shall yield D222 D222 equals 0.4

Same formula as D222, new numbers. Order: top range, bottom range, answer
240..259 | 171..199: 0.82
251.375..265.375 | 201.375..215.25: 0.62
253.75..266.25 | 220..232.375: 0.59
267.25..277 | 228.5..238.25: 0.40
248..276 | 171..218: 0.55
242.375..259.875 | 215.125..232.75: 0.83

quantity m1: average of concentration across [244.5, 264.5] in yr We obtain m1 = 109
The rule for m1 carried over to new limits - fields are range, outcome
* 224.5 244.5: 145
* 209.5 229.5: 150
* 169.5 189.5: 152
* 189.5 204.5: 160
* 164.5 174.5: 144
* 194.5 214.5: 156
